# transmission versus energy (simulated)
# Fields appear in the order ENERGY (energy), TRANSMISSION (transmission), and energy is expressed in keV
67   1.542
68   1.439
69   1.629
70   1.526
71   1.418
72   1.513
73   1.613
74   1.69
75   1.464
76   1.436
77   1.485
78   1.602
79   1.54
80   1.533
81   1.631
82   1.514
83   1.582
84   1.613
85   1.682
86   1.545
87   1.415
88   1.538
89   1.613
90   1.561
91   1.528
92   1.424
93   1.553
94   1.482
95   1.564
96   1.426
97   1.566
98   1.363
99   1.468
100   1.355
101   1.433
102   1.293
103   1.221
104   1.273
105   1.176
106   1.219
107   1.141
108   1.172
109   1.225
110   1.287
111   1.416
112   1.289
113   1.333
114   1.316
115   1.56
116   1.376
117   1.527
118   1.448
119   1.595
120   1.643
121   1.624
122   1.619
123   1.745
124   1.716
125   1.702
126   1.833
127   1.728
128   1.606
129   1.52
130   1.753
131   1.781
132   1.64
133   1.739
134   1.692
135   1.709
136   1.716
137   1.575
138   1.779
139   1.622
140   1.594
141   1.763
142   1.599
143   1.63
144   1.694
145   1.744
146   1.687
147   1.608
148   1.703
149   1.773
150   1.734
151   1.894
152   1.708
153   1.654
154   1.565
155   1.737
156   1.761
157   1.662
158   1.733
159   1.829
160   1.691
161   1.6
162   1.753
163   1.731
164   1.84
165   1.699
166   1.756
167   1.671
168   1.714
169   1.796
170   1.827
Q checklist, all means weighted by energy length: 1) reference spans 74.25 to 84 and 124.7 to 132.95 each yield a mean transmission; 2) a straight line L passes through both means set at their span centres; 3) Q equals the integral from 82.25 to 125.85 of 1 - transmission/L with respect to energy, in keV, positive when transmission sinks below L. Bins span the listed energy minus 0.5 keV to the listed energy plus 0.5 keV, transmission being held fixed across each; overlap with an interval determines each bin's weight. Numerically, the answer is 4.3 keV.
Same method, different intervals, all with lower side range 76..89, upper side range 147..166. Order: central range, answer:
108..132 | 1.4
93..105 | 1.4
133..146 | 0.0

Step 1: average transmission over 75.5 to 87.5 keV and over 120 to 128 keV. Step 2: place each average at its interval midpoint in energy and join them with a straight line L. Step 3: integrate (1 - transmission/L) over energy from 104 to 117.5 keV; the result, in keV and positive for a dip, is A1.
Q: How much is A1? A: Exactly 2.81 keV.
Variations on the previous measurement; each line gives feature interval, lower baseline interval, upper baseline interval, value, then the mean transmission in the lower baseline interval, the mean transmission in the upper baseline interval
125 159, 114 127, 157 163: -0.61 keV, 1.61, 1.72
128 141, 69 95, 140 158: -0.10 keV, 1.54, 1.7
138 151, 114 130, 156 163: -0.13 keV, 1.61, 1.72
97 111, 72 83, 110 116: 1.24 keV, 1.55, 1.37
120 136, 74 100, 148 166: -0.48 keV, 1.53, 1.73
